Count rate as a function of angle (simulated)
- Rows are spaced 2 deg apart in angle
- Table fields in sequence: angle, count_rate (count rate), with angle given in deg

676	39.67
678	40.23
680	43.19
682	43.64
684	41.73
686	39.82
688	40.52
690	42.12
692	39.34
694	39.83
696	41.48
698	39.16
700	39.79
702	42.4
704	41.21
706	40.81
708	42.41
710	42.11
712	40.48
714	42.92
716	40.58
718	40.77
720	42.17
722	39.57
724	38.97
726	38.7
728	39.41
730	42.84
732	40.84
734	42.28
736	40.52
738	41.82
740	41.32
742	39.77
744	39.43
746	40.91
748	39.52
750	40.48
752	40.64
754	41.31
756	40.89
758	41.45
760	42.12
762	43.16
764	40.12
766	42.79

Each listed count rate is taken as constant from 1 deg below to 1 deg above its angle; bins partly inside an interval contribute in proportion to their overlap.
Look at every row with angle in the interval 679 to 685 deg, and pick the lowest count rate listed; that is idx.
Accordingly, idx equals 41.73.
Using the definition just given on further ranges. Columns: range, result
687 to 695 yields 39.34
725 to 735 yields 38.7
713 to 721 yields 40.58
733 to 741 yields 40.52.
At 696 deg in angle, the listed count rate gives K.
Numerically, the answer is 41.48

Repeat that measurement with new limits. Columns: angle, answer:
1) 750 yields 40.48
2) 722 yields 39.57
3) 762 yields 43.16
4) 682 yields 43.64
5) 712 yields 40.48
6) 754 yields 41.31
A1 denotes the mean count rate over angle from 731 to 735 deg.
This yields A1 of 41.6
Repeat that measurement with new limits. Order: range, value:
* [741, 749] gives 39.9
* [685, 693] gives 40.5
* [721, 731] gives 39.9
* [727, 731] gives 41.1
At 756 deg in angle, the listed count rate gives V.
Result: 40.89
